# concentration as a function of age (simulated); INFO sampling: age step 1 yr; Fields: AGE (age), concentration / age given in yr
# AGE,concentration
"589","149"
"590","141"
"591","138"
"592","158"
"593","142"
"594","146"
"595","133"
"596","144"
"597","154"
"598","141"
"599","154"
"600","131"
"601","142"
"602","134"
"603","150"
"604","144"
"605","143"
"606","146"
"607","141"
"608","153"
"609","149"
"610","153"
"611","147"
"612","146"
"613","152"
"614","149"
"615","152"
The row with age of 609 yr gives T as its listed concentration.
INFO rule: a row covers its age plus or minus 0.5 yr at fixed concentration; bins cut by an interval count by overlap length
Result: 149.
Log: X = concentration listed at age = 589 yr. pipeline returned 149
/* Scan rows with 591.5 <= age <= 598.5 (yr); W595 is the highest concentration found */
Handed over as 158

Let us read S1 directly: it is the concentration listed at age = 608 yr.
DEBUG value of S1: 153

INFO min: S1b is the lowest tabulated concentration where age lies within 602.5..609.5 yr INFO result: 141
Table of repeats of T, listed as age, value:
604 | 144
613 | 152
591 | 138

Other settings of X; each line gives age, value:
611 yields 147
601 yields 142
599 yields 154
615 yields 152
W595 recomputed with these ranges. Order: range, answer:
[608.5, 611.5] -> 153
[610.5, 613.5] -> 152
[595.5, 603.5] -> 154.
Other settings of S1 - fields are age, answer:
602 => 134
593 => 142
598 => 141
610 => 153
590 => 141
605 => 143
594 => 146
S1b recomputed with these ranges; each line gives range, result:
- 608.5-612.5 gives 146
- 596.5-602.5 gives 131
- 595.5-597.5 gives 144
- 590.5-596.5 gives 133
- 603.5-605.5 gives 143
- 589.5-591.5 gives 138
